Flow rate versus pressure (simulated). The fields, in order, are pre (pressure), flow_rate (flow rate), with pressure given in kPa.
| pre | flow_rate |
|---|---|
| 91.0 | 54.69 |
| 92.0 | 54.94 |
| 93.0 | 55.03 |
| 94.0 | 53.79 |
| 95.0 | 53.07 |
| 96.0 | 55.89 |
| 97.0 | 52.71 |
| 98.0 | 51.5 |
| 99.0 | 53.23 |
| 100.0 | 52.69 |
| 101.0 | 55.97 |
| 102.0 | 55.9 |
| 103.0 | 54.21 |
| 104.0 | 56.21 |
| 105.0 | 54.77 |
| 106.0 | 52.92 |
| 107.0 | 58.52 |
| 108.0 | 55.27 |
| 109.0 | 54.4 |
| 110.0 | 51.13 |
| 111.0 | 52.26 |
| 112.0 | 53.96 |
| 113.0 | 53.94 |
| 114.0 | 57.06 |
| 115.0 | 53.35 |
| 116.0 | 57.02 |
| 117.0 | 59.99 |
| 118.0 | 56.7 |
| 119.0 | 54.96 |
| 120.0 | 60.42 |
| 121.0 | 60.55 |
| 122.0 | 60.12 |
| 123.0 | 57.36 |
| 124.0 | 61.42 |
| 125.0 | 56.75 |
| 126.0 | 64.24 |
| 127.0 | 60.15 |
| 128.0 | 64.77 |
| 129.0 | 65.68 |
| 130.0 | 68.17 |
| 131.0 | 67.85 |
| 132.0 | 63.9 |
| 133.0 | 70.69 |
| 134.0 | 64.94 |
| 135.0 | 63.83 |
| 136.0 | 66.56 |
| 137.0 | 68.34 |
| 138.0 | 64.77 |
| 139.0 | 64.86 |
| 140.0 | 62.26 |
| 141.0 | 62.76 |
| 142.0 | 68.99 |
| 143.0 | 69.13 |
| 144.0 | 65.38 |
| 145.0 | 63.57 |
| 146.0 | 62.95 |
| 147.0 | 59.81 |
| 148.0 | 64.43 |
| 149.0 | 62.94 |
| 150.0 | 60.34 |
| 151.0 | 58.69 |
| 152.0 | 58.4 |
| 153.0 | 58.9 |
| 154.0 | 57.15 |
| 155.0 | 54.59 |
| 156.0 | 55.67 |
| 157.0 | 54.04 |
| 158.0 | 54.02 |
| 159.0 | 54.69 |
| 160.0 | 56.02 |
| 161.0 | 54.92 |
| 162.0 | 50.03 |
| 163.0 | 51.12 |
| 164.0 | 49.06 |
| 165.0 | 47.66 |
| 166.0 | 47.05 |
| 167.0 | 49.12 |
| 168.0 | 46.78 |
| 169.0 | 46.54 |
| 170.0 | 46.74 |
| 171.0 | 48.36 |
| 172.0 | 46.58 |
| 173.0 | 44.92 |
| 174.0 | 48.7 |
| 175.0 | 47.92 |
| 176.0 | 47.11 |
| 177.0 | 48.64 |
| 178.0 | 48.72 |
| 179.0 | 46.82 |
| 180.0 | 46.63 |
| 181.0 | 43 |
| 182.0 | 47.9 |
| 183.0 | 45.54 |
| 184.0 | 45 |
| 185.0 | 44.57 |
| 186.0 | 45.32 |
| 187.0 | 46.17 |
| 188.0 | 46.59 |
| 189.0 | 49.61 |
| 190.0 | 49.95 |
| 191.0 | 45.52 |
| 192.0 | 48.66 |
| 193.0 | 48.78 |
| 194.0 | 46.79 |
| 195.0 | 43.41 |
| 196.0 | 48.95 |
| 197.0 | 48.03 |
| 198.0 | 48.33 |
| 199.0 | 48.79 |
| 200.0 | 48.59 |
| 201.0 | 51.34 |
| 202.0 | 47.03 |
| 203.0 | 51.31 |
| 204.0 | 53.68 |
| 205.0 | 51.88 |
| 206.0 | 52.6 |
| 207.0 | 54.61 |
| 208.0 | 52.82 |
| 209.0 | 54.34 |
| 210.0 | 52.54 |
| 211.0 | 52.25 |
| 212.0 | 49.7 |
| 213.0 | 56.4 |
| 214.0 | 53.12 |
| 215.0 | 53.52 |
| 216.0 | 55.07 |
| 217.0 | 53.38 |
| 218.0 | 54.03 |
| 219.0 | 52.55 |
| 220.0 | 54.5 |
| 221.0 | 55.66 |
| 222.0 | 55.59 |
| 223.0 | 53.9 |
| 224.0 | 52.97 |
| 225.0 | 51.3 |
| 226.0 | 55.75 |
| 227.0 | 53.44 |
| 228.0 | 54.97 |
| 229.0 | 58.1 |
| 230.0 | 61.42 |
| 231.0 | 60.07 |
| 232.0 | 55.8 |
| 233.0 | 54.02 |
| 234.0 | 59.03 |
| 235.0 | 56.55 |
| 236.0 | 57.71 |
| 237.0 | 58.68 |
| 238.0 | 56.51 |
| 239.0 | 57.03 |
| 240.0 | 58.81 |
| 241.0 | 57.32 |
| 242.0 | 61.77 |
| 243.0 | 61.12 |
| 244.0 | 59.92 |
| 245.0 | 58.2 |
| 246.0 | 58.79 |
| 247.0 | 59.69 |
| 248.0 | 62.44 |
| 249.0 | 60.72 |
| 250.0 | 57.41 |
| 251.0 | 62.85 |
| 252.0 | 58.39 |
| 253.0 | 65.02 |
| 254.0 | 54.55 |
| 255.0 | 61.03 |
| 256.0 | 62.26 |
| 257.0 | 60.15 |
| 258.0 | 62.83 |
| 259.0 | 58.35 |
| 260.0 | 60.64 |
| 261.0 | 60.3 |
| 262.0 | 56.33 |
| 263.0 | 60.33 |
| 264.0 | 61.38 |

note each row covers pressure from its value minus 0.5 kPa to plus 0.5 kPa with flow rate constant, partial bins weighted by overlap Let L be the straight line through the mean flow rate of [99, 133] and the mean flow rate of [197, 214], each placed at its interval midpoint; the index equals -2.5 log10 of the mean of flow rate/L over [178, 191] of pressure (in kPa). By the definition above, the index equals 0.145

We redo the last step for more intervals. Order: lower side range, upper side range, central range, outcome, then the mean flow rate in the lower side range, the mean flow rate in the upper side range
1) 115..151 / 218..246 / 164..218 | 0.21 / 62.9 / 56.8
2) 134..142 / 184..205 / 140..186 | 0.09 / 65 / 48.1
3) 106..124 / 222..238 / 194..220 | 0.10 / 56.3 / 56.2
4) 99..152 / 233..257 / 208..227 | 0.11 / 60.3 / 59.3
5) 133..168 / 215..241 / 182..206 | 0.19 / 59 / 55.9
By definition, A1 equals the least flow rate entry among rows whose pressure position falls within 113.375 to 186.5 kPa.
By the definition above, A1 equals 43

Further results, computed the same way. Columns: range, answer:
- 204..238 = 49.7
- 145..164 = 49.06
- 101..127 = 51.13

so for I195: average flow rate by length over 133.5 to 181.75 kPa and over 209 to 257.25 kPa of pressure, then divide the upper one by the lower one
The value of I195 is 1.0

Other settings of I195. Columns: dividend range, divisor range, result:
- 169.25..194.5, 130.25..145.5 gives 0.71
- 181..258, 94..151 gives 0.90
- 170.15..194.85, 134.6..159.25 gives 0.76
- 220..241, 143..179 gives 1.05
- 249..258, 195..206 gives 1.22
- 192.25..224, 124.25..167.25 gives 0.86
